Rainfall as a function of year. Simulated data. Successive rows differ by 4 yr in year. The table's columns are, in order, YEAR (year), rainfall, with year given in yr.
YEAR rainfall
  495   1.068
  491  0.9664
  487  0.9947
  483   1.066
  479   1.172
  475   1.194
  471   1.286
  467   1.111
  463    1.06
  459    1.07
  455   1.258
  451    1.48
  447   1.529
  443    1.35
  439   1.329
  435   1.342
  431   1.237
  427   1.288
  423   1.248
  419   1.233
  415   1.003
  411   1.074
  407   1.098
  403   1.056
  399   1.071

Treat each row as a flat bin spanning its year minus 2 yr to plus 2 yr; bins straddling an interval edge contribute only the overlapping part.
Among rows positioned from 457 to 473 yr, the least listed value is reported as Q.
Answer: 1.06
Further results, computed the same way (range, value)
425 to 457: 1.237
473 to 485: 1.066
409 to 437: 1.003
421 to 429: 1.248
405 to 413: 1.074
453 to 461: 1.07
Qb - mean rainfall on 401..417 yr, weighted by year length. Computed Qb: 1.06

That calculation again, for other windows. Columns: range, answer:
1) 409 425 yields 1.14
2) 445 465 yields 1.28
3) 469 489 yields 1.14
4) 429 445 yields 1.31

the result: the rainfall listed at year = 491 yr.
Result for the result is 0.9664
